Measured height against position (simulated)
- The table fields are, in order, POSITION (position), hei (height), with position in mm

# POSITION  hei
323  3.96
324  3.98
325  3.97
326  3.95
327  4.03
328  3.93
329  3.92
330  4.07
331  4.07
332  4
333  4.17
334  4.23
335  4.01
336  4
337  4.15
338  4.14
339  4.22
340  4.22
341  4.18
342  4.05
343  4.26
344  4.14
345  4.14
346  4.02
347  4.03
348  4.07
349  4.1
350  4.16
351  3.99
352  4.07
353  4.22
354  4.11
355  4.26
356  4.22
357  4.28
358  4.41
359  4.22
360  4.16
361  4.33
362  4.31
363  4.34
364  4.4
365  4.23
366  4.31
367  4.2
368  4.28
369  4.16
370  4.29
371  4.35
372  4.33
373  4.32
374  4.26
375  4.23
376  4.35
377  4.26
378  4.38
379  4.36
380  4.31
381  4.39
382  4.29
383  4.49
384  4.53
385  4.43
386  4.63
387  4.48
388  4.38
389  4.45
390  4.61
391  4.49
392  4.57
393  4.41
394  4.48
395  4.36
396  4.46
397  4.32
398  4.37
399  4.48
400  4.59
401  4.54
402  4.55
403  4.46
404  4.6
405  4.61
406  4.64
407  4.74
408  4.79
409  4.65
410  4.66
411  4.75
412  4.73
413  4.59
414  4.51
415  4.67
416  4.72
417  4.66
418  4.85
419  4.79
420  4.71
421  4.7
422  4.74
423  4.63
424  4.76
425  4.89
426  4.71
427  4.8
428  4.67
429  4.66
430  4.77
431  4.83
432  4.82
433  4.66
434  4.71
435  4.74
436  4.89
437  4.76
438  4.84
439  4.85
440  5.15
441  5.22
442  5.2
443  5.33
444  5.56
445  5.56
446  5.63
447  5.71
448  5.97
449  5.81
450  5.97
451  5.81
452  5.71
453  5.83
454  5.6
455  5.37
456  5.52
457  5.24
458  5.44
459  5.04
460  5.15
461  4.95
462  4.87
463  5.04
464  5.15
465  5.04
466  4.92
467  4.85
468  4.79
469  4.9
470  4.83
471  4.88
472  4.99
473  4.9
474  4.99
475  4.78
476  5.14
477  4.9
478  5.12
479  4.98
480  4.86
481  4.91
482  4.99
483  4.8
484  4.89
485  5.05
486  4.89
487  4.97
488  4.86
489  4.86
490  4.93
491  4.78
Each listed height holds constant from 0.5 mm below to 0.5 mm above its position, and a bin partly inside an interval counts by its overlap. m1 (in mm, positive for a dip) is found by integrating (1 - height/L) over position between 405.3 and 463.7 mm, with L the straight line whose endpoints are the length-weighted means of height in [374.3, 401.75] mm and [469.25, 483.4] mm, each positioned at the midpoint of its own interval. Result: -4.1 mm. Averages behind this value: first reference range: 4.43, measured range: 5.03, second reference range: 4.93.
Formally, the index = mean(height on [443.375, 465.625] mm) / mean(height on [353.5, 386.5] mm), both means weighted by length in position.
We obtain 1.3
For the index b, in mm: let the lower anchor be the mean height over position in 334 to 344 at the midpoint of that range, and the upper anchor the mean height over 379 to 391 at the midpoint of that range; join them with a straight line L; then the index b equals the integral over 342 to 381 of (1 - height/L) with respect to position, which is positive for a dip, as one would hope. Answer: 0.5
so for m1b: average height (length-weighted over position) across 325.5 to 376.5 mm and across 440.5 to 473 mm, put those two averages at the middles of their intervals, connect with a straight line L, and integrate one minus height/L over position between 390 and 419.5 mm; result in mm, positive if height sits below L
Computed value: 1.0 mm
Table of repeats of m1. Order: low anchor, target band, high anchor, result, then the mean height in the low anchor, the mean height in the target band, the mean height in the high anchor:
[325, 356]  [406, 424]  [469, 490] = -0.6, 4.1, 4.7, 4.93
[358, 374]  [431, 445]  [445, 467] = 0.5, 4.29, 4.99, 5.41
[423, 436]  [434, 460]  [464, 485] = -3.0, 4.75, 5.37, 4.93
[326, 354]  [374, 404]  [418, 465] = 1.0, 4.09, 4.44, 5.12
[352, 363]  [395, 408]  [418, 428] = 0.1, 4.25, 4.53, 4.75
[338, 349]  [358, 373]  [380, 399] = 0.0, 4.13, 4.29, 4.45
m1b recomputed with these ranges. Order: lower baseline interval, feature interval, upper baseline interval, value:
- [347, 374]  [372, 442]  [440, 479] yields 1.5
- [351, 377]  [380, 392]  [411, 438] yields -0.1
